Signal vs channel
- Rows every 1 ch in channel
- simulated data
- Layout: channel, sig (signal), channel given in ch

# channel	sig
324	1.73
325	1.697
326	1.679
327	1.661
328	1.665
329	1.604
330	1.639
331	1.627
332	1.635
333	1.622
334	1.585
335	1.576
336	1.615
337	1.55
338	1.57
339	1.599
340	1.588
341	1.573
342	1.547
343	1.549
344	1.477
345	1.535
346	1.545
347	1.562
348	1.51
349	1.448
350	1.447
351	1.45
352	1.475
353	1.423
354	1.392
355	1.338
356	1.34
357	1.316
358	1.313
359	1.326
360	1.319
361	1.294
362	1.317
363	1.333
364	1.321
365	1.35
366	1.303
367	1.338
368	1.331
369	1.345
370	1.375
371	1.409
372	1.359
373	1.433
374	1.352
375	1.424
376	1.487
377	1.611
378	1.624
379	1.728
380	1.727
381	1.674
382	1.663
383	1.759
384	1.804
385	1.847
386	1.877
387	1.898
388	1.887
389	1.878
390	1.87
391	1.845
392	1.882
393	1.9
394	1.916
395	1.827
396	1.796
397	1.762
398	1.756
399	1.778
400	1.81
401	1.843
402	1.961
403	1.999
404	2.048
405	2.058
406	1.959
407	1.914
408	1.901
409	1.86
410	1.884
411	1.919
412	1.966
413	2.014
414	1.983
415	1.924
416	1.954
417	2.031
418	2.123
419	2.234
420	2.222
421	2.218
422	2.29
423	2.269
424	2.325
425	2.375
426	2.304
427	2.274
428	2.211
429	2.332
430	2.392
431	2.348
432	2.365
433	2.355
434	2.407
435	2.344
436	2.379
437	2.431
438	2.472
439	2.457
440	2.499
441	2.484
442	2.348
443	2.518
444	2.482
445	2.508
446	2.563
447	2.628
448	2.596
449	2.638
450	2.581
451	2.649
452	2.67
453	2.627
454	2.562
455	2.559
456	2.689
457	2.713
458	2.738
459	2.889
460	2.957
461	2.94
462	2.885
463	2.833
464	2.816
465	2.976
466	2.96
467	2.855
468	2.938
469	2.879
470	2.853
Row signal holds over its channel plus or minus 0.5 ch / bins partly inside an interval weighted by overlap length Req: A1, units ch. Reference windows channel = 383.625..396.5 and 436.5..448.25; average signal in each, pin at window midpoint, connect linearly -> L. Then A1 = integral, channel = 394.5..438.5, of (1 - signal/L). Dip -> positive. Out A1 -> 1.7 ch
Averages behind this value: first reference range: 1.86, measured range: 2.1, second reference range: 2.5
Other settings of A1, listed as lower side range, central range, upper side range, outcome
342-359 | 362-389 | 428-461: 3.0 ch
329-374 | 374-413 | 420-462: 2.5 ch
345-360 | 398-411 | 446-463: 1.0 ch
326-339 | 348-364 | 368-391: 2.5 ch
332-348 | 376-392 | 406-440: 1.1 ch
